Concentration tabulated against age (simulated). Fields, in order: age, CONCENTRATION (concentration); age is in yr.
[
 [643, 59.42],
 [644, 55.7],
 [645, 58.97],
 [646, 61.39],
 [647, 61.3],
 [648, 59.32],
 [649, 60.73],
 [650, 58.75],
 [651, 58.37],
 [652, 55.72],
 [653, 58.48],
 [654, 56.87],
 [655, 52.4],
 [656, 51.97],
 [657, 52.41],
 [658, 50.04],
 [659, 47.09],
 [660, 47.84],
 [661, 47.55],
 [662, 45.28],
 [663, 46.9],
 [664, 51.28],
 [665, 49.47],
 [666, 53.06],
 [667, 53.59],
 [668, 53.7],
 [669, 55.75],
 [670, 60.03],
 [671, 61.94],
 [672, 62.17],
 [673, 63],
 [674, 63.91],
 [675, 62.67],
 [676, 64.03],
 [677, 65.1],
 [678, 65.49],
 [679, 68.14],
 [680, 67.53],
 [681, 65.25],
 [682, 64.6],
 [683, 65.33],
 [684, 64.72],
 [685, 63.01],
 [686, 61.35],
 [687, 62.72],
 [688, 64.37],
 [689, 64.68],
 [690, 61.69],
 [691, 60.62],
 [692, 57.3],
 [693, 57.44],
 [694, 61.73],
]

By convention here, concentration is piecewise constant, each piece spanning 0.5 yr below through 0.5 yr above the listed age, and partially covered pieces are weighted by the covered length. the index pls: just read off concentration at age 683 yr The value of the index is 65.33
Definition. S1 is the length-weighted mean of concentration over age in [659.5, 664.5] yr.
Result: 47.8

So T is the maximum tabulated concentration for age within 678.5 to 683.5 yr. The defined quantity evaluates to 68.14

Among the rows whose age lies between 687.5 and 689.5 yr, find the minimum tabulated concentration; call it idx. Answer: 64.37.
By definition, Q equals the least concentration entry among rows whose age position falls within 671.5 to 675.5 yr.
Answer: 62.17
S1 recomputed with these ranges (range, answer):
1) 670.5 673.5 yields 62.4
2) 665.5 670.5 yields 55.2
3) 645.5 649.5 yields 60.7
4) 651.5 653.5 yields 57.1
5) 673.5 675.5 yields 63.3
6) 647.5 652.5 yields 58.6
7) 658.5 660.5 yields 47.5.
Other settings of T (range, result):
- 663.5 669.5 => 55.75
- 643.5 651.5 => 61.39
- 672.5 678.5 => 65.49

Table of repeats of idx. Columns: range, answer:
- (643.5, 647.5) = 55.7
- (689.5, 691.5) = 60.62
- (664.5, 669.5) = 49.47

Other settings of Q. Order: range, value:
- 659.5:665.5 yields 45.28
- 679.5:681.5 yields 65.25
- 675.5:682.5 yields 64.03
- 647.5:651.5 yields 58.37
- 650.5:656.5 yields 51.97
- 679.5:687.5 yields 61.35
